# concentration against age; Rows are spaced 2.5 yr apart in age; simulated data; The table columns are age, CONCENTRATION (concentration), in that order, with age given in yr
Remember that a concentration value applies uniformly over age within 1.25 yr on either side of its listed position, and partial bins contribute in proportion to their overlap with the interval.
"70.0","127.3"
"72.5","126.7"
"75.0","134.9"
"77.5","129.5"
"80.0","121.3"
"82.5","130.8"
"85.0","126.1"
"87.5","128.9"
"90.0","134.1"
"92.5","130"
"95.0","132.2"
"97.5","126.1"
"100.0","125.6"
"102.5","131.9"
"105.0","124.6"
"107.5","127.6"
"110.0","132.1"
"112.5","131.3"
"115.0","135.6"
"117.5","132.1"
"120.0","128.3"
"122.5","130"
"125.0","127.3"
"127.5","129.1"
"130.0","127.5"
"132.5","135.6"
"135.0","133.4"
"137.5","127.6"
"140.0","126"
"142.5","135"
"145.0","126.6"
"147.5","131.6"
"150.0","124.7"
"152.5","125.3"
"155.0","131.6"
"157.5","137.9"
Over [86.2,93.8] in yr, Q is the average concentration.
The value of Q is 131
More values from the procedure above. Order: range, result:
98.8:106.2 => 127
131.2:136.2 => 134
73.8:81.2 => 129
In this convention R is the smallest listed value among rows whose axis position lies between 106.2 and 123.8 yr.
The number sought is 127.6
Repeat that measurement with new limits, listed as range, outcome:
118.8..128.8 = 127.3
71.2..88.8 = 121.3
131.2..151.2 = 124.7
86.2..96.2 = 128.9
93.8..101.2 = 125.6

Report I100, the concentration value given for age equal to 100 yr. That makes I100 125.6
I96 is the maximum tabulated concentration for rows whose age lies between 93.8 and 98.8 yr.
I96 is 132.2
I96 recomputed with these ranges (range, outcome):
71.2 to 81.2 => 134.9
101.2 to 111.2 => 132.1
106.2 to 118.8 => 135.6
